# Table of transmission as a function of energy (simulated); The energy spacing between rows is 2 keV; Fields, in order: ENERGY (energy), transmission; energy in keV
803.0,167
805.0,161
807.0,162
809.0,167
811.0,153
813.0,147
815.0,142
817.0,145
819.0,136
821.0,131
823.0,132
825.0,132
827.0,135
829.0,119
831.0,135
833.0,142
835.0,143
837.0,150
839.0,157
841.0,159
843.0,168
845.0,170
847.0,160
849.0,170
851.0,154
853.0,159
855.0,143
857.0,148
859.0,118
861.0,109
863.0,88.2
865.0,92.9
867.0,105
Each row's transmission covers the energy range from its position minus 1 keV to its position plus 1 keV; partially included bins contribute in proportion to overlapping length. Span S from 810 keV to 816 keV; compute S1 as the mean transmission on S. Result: 147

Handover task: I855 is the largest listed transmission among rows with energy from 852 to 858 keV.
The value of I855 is 159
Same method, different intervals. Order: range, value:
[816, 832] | 145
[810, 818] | 153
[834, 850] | 170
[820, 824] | 132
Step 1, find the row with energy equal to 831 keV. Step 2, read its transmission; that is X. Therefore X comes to 135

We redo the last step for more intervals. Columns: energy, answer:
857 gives 148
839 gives 157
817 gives 145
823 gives 132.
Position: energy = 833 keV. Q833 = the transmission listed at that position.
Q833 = 142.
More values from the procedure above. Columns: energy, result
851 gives 154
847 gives 160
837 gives 150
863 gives 88.2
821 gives 131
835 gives 143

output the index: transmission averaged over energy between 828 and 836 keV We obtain 135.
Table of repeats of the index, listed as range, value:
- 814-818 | 144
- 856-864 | 116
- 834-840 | 150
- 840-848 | 164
